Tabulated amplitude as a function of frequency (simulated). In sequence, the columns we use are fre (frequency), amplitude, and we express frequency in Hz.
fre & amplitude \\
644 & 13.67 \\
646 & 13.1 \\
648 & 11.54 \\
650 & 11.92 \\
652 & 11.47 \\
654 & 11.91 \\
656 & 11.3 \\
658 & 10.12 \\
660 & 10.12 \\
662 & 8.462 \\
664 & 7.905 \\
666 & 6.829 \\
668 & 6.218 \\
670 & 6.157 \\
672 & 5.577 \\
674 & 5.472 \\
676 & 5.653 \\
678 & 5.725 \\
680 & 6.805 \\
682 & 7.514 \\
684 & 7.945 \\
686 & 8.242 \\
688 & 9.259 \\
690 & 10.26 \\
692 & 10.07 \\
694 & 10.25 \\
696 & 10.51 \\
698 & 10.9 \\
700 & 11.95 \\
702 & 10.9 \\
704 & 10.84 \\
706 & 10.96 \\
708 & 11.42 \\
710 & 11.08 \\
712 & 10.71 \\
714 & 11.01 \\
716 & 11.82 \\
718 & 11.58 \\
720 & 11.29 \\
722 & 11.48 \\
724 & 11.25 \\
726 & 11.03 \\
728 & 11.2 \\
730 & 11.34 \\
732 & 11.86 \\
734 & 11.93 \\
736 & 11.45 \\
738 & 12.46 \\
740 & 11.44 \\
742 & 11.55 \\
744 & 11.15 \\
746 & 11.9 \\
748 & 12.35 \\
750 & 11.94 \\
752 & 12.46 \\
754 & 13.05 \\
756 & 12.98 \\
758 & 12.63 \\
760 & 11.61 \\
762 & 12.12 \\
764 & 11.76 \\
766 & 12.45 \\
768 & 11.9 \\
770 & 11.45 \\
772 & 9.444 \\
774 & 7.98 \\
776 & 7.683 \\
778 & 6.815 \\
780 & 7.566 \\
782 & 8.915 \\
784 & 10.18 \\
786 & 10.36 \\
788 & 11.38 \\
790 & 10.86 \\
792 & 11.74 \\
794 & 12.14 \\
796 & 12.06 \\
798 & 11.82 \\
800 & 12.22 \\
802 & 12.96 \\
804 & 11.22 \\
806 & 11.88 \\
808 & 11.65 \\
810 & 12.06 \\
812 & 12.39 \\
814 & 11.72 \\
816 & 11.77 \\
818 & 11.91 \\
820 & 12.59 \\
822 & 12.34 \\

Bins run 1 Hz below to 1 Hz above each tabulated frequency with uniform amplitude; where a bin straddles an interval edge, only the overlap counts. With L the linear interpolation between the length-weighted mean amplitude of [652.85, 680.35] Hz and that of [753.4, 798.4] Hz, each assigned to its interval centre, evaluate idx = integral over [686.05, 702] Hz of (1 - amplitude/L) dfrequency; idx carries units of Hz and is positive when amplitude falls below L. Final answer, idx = -3.4 Hz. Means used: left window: 7.77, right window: 10.8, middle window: 10.4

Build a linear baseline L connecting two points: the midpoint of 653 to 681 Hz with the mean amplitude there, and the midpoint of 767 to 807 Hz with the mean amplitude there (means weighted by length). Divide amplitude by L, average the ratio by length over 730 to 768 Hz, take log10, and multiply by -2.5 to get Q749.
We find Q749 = -0.241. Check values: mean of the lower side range 7.73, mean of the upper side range 10.5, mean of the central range 12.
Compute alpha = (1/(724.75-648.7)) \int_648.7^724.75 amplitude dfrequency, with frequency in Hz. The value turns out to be 9.55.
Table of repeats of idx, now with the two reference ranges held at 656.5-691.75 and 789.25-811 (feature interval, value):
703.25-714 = -2.7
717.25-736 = -4.0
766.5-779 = 1.8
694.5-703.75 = -2.7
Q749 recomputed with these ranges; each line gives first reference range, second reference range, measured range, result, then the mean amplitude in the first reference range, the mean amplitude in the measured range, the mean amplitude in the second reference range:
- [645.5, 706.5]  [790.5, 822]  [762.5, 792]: 0.14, 9.18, 10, 12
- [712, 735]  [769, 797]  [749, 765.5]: -0.17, 11.4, 12.3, 9.9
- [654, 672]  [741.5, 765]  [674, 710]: 0.04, 8.43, 9.3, 12.1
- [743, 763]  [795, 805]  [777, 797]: 0.19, 12.2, 10.2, 12.1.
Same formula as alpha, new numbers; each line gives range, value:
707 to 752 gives 11.5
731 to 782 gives 11.2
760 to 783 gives 9.9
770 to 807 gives 10.4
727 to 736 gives 11.6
